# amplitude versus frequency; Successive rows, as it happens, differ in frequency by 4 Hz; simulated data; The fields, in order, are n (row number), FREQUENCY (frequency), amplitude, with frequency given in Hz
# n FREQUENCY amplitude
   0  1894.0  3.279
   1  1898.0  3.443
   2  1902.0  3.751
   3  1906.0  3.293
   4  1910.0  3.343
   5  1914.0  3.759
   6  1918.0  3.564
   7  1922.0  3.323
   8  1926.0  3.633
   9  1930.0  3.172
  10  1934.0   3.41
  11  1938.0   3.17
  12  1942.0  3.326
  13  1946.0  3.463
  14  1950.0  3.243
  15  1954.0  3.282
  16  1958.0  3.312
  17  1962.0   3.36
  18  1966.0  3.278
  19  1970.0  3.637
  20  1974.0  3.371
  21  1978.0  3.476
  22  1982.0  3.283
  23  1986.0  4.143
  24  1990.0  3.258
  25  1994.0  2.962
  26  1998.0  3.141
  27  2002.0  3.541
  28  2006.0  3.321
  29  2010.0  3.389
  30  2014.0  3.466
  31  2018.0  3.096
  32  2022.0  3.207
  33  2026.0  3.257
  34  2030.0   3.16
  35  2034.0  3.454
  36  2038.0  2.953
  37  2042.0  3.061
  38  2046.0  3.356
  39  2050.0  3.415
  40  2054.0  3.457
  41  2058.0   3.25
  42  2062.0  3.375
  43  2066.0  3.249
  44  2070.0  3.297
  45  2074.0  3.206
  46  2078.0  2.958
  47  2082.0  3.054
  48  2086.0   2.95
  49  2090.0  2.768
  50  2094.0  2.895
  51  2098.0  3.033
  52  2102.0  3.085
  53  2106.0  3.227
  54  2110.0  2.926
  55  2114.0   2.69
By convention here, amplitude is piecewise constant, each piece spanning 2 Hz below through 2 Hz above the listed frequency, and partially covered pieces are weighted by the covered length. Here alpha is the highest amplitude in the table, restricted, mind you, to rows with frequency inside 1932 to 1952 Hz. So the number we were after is 3.463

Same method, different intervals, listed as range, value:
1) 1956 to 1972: 3.637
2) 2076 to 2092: 3.054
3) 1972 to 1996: 4.143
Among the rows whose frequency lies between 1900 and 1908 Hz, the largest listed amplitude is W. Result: 3.751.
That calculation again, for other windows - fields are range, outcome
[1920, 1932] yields 3.633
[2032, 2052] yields 3.454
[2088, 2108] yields 3.227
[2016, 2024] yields 3.207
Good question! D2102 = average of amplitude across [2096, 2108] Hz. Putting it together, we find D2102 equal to 3.11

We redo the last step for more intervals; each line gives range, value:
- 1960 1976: 3.41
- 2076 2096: 2.92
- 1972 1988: 3.57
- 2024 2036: 3.29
